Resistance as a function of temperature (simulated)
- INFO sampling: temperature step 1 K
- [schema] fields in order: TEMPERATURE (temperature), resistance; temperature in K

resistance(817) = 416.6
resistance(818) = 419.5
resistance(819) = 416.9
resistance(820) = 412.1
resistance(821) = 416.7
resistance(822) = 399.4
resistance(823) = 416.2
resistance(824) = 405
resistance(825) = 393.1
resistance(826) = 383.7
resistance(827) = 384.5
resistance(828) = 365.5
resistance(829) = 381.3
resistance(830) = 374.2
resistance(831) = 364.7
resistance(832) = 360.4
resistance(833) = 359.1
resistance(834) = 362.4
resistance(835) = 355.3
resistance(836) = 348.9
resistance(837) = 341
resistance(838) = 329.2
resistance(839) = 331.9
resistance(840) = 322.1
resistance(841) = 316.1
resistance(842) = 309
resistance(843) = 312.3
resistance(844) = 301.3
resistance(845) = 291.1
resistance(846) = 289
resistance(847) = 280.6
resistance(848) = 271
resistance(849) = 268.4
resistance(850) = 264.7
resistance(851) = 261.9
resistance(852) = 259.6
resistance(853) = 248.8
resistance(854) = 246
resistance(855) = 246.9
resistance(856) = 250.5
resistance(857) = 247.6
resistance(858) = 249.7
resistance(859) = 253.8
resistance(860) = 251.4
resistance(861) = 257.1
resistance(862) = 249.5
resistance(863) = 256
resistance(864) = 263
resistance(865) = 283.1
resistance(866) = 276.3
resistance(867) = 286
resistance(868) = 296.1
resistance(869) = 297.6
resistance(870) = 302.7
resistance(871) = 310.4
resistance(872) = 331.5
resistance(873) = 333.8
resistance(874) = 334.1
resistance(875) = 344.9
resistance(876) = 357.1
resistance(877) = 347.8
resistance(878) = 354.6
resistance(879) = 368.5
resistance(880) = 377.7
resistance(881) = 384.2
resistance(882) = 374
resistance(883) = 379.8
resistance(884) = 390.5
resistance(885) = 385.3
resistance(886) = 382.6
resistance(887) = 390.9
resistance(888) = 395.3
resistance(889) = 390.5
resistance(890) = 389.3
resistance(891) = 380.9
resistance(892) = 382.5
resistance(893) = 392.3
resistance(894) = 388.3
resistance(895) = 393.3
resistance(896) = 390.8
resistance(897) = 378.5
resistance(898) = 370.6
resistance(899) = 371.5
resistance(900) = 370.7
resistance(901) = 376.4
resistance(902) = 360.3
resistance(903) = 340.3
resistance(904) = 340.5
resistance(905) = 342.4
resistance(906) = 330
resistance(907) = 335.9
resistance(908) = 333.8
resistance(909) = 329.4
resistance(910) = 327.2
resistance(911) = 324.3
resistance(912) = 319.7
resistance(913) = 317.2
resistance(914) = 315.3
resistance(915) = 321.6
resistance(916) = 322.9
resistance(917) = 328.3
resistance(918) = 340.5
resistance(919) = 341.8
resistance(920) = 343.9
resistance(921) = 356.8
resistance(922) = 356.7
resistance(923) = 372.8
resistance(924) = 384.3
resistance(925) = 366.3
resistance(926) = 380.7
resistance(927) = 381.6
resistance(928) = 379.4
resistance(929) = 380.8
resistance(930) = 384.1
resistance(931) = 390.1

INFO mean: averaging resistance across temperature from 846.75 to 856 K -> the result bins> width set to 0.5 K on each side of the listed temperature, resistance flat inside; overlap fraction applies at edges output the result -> 260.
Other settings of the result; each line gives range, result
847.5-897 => 322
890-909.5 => 364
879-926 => 361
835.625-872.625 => 284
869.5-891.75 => 364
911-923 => 334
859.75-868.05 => 268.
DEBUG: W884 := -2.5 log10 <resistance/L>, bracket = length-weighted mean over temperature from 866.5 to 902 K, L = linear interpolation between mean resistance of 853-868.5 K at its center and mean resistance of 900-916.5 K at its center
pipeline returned -0.216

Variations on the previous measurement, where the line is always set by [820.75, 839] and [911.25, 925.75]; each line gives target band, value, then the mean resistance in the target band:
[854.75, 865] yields 0.39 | 254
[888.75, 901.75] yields -0.09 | 382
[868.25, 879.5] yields 0.07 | 334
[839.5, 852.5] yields 0.26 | 288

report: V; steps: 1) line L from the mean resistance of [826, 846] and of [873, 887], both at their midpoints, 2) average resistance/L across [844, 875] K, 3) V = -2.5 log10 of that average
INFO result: 0.27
